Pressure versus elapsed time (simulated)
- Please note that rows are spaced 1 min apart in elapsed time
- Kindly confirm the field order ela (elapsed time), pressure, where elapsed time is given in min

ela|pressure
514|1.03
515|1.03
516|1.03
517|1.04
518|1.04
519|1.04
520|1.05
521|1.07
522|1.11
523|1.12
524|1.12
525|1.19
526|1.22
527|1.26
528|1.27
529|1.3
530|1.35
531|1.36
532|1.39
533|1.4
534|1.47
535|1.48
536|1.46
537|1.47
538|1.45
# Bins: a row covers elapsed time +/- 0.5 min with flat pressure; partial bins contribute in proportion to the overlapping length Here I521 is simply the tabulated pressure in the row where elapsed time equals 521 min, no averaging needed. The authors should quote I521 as 1.07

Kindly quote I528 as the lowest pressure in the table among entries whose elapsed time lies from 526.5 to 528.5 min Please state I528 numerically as 1.26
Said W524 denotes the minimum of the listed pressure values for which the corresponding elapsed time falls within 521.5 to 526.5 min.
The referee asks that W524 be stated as 1.11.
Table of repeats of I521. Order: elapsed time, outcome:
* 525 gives 1.19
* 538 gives 1.45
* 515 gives 1.03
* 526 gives 1.22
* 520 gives 1.05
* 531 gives 1.36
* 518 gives 1.04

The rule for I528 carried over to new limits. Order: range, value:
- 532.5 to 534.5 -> 1.4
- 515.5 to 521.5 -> 1.03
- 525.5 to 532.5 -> 1.22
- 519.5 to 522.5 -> 1.05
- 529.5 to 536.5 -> 1.35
